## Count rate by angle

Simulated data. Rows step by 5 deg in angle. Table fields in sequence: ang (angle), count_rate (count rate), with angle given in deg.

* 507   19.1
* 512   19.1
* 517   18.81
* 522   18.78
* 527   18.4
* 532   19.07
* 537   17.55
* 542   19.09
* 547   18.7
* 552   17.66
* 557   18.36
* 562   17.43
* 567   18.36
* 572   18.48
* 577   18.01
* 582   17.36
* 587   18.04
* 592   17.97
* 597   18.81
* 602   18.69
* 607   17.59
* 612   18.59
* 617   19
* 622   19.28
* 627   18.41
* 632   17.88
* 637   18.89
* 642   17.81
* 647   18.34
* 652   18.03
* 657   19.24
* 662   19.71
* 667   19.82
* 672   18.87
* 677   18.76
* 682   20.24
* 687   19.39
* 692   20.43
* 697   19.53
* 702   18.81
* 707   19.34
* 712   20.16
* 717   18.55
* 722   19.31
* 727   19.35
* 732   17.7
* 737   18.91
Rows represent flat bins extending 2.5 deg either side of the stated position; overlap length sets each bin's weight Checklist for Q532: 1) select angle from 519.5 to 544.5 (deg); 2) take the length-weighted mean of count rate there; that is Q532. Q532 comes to 18.6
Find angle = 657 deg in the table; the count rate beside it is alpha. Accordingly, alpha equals 19.24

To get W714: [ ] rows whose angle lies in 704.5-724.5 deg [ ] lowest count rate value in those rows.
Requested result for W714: 18.55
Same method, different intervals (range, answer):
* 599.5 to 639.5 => 17.59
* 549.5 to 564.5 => 17.43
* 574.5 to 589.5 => 17.36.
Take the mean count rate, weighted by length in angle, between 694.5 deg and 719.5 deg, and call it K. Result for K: 19.3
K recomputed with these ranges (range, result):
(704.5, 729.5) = 19.3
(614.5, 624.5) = 19.1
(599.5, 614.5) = 18.3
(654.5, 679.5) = 19.3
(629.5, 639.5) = 18.4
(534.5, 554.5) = 18.2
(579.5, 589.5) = 17.7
